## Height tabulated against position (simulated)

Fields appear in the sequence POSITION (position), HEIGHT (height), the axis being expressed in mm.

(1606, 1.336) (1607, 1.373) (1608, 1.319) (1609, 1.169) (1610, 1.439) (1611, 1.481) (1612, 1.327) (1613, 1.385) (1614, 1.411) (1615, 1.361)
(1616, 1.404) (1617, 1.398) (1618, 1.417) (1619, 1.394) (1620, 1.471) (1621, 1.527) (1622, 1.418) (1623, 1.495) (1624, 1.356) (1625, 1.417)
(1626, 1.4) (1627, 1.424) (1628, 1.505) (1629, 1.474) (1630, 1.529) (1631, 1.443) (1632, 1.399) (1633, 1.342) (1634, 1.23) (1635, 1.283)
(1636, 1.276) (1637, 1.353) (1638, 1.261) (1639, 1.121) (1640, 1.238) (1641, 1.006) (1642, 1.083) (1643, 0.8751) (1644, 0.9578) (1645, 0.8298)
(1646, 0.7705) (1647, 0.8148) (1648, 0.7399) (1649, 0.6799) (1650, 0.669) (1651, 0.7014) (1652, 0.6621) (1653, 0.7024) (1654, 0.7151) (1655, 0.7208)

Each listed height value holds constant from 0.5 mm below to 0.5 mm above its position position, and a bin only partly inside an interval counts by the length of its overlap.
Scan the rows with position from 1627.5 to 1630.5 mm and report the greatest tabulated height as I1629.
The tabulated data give 1.529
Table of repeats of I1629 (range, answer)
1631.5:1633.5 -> 1.399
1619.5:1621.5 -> 1.527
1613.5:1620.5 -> 1.471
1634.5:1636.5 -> 1.283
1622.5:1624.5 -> 1.495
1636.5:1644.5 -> 1.353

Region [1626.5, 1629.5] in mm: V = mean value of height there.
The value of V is 1.47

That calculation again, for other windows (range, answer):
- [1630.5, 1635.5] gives 1.34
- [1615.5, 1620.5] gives 1.42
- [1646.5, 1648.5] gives 0.777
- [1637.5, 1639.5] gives 1.19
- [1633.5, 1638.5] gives 1.28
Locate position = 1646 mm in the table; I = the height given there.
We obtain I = 0.7705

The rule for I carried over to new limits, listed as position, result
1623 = 1.495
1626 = 1.4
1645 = 0.8298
